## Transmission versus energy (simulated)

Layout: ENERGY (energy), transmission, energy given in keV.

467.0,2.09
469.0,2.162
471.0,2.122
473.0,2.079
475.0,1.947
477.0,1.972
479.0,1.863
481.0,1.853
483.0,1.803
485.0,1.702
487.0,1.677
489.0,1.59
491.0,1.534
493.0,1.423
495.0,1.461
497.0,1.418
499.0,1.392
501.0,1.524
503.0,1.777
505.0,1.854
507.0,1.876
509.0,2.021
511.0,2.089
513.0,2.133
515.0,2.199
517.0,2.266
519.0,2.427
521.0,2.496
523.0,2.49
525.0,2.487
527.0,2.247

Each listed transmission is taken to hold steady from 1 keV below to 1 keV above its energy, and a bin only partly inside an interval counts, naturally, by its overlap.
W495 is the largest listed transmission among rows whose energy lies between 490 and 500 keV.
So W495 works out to 1.534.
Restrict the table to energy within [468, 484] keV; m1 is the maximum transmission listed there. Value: 2.162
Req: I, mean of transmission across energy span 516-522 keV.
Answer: 2.4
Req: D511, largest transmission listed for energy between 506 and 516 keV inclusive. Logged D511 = 2.199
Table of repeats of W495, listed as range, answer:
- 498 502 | 1.524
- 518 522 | 2.496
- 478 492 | 1.863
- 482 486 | 1.803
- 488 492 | 1.59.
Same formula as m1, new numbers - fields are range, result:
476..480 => 1.972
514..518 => 2.266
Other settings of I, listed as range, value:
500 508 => 1.76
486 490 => 1.63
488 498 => 1.49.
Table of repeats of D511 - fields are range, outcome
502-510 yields 2.021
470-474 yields 2.122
